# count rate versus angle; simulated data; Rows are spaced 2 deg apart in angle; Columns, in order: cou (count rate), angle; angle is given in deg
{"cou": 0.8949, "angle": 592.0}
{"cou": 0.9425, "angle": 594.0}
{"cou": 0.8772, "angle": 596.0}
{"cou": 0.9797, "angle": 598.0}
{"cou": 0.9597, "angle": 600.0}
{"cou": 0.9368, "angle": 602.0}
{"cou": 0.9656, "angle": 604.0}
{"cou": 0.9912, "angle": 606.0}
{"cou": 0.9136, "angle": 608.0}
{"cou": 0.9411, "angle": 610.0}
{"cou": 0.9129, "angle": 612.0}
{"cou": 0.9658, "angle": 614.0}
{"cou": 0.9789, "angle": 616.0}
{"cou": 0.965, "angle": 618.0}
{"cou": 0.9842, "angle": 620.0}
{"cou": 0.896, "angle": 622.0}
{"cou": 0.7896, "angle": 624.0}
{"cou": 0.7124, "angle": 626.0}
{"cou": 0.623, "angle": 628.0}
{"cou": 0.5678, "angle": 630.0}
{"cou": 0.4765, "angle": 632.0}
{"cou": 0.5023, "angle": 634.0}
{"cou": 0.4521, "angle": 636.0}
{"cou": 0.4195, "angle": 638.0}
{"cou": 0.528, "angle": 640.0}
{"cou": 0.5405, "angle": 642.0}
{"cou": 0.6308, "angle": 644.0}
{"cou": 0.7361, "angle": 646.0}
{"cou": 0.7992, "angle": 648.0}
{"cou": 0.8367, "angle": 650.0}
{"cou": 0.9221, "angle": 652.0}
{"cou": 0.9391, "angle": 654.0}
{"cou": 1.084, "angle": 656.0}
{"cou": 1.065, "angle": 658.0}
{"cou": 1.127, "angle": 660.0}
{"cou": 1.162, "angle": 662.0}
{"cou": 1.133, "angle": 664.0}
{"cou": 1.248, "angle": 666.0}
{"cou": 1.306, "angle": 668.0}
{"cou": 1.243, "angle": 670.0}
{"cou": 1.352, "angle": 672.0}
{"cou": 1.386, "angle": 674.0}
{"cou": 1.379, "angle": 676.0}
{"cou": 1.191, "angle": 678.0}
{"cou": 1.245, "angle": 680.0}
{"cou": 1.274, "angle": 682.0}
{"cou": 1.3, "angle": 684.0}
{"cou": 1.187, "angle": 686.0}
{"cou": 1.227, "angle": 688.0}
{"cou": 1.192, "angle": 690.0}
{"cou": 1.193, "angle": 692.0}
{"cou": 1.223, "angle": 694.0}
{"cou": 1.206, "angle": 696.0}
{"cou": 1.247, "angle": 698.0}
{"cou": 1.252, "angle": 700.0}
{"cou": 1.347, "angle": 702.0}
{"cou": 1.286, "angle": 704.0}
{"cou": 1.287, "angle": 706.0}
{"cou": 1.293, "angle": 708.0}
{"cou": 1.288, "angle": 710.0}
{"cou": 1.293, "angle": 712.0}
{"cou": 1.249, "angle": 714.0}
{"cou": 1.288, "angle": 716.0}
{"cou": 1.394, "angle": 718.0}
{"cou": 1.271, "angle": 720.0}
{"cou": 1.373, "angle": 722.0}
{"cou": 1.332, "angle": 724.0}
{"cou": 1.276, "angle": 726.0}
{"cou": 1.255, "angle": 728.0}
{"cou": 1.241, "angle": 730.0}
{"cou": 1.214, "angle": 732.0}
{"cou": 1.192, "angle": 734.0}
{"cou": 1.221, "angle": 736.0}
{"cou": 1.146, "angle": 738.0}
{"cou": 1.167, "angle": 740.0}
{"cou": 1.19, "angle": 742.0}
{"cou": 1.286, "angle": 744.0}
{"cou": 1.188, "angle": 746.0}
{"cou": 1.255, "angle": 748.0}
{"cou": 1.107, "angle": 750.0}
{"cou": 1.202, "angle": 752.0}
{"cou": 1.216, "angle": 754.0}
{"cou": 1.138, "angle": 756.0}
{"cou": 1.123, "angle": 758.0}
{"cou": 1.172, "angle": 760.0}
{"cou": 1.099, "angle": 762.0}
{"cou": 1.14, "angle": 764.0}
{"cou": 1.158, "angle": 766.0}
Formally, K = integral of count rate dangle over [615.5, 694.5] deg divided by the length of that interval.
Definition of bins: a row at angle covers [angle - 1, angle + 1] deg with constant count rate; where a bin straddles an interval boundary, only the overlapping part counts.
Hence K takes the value 0.969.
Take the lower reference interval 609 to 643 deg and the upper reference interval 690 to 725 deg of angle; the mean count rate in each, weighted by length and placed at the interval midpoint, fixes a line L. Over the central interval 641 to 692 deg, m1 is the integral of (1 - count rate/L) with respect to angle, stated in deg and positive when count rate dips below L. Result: -4.8 deg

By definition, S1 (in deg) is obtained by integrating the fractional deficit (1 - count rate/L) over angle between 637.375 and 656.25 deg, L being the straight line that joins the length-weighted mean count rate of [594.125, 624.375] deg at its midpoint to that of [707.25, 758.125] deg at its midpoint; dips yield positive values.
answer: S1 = 5.4 deg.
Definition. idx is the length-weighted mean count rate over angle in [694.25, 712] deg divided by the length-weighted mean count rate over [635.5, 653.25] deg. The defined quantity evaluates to 1.93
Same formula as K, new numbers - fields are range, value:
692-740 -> 1.26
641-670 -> 0.976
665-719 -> 1.27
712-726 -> 1.31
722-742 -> 1.23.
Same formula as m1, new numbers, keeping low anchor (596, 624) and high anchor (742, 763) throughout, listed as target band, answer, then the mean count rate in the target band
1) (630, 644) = 6.9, 0.503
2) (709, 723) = -2.4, 1.31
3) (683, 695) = -1.6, 1.22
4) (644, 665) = 1.1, 0.964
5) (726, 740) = -0.8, 1.21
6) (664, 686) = -4.8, 1.28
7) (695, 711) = -2.6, 1.28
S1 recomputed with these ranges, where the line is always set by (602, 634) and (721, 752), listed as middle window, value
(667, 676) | -2.8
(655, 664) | -1.3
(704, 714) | -1.3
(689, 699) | -1.1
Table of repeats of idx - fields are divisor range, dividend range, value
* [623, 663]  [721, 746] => 1.66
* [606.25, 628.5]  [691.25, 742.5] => 1.42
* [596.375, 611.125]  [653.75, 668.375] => 1.19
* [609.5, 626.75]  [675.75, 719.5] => 1.39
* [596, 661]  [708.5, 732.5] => 1.58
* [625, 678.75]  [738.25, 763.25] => 1.31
